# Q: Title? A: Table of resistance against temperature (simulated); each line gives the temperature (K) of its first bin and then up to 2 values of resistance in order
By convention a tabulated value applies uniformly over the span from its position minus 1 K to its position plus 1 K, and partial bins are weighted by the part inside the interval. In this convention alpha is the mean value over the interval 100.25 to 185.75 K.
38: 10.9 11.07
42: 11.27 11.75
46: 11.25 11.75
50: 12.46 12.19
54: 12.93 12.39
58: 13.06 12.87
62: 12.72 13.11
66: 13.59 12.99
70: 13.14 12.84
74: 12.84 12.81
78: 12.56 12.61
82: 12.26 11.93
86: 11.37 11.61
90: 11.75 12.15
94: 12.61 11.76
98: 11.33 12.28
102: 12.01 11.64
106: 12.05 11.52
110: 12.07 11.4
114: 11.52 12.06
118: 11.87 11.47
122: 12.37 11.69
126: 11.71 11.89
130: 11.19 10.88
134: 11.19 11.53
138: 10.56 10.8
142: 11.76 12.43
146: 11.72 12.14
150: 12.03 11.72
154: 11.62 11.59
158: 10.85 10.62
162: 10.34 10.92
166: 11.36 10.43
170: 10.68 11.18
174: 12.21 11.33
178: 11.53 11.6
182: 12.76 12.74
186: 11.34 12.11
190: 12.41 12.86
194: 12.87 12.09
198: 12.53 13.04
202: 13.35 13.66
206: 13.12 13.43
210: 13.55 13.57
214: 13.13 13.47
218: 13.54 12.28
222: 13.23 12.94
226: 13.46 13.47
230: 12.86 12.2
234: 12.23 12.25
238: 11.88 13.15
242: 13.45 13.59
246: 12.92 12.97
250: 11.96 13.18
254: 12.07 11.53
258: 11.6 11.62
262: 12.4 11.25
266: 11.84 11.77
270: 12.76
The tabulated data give 11.6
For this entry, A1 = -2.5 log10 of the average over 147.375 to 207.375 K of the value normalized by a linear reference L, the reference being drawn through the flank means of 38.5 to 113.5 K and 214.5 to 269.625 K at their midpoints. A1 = 0.05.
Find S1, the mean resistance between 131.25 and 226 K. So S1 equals 12.1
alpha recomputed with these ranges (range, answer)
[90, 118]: 11.9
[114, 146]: 11.6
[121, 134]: 11.6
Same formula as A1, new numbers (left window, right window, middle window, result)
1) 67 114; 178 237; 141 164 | 0.09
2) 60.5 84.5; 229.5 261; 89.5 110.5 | 0.07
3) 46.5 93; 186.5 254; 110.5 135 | 0.09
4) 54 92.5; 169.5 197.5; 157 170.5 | 0.13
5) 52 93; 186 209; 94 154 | 0.09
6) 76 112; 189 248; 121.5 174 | 0.10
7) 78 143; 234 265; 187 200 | -0.04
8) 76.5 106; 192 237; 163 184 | 0.11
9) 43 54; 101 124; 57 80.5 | -0.09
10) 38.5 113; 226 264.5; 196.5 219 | -0.07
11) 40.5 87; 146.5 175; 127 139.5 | 0.04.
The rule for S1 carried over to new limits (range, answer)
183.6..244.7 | 12.9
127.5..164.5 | 11.4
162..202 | 11.9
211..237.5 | 13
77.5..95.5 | 12.1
